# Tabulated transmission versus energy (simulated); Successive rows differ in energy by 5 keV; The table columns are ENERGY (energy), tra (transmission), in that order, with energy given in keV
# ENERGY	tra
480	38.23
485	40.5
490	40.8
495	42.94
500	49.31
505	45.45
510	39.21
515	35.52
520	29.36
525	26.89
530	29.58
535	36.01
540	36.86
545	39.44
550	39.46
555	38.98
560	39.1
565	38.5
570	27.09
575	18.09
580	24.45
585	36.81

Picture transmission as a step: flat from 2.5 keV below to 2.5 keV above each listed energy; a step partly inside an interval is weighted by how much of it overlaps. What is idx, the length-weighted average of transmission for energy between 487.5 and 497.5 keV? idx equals 41.9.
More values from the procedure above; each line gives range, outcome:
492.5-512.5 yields 44.2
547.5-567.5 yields 39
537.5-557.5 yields 38.7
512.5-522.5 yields 32.4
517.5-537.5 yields 30.5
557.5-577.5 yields 30.7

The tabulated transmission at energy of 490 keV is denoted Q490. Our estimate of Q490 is 40.8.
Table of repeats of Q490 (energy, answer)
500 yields 49.31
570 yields 27.09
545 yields 39.44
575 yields 18.09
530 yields 29.58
